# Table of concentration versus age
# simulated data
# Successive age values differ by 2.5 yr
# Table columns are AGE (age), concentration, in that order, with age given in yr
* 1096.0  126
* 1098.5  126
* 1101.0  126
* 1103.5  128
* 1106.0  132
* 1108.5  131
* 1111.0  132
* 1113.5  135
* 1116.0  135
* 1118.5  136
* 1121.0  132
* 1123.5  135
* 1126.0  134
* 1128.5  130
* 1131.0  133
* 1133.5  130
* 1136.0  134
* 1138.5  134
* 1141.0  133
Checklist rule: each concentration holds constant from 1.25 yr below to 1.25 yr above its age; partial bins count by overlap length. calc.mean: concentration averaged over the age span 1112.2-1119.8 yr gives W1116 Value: 135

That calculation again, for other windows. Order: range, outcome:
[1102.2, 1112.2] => 131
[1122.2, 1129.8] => 133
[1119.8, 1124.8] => 134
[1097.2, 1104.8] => 127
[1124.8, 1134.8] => 132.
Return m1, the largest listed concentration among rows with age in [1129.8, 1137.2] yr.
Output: 134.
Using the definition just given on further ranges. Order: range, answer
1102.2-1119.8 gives 136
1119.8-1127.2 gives 135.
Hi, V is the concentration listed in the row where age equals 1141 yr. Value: 133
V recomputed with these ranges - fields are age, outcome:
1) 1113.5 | 135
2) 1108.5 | 131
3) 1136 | 134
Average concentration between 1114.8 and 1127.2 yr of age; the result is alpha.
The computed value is 134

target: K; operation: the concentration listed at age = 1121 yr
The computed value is 132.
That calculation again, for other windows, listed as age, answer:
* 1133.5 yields 130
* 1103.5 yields 128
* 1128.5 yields 130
